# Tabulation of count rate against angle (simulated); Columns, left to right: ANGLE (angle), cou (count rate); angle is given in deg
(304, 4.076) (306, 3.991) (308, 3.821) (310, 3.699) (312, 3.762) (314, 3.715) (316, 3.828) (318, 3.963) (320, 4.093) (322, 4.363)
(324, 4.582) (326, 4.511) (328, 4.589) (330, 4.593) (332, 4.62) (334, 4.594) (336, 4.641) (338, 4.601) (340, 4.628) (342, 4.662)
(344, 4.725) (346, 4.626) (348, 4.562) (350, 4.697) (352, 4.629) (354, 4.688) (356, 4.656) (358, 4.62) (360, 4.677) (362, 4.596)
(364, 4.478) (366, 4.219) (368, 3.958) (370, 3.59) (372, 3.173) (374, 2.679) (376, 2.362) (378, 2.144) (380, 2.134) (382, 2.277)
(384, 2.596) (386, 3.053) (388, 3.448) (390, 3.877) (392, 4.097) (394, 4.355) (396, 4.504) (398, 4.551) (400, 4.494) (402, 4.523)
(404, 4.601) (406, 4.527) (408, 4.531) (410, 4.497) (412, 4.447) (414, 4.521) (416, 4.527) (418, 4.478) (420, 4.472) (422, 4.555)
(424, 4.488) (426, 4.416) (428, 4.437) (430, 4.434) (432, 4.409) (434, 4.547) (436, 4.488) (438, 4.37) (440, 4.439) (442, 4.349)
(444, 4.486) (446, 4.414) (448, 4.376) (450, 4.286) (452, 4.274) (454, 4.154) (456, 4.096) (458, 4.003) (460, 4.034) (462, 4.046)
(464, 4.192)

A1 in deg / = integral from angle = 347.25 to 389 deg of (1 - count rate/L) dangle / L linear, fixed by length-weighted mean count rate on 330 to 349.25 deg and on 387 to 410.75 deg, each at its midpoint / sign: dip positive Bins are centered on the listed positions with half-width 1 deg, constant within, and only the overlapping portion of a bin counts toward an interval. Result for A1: 7.7 deg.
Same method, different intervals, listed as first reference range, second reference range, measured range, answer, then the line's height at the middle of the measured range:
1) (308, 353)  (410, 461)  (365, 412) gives 7.6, 4.38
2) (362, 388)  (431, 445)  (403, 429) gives -3.4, 3.98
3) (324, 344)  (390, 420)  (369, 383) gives 5.9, 4.52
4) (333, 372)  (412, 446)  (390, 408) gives 0.2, 4.47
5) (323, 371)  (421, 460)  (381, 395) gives 3.4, 4.46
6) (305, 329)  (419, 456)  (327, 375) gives -2.7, 4.17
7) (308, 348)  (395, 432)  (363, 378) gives 3.5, 4.42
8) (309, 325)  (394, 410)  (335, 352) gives -2.0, 4.16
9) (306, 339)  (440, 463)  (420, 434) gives -0.7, 4.24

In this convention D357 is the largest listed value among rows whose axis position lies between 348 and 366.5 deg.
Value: 4.697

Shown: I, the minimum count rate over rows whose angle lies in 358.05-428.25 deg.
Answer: 2.134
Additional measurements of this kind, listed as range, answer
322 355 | 4.363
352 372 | 3.173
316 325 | 3.828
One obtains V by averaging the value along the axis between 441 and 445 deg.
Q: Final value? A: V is 4.42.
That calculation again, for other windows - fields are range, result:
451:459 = 4.13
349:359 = 4.66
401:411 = 4.54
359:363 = 4.64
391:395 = 4.23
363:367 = 4.35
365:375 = 3.52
